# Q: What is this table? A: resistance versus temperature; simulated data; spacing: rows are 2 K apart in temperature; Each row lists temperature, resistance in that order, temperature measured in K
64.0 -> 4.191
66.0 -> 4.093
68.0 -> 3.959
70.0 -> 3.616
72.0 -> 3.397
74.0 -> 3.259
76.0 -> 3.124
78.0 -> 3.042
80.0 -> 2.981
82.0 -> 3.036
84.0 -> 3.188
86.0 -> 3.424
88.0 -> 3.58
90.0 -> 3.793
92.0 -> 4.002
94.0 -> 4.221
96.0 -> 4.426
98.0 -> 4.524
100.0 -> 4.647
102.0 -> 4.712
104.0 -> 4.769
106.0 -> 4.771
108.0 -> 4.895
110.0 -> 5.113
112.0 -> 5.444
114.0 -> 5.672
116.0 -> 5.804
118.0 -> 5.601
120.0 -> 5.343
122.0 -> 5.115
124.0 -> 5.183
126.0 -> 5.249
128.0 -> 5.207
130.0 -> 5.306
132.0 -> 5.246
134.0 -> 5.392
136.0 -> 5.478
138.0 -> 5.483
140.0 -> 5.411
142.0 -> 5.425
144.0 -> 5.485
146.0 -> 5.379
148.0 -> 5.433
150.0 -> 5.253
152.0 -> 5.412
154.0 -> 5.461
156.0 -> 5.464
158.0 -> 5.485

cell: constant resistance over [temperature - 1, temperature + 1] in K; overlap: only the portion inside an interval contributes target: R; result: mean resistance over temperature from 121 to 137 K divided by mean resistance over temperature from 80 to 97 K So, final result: 1.4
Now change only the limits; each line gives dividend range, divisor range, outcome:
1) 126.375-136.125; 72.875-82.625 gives 1.72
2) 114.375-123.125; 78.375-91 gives 1.65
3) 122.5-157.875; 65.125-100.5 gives 1.46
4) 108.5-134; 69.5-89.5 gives 1.64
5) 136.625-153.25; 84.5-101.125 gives 1.33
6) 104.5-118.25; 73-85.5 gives 1.70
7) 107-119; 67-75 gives 1.52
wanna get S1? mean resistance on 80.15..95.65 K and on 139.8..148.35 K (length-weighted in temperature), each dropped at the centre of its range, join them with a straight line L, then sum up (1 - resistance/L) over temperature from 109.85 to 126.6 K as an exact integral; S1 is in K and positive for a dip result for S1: -3.03 K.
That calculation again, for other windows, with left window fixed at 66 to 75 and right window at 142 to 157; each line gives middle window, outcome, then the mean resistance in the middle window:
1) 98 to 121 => -3.2 K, 5.13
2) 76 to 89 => 2.3 K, 3.2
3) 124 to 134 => -0.6 K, 5.26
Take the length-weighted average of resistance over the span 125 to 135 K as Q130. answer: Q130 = 5.28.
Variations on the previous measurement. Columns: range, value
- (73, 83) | 3.09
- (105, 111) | 4.93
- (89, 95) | 4.01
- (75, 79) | 3.08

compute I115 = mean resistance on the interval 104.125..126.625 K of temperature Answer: 5.27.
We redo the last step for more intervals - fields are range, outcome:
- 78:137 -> 4.67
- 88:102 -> 4.25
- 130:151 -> 5.39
